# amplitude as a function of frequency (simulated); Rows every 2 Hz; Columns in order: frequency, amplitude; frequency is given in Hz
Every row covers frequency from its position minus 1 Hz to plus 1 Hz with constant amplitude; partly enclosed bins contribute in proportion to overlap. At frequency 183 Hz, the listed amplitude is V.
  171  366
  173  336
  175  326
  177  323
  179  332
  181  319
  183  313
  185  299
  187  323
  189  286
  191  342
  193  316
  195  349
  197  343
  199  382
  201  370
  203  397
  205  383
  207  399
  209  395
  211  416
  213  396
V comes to 313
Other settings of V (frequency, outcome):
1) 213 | 396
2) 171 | 366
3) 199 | 382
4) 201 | 370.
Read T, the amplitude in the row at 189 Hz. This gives 286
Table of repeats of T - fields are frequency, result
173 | 336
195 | 349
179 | 332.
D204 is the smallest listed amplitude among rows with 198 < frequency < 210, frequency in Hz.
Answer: 370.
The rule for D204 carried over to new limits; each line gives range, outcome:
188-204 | 286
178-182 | 319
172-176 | 326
